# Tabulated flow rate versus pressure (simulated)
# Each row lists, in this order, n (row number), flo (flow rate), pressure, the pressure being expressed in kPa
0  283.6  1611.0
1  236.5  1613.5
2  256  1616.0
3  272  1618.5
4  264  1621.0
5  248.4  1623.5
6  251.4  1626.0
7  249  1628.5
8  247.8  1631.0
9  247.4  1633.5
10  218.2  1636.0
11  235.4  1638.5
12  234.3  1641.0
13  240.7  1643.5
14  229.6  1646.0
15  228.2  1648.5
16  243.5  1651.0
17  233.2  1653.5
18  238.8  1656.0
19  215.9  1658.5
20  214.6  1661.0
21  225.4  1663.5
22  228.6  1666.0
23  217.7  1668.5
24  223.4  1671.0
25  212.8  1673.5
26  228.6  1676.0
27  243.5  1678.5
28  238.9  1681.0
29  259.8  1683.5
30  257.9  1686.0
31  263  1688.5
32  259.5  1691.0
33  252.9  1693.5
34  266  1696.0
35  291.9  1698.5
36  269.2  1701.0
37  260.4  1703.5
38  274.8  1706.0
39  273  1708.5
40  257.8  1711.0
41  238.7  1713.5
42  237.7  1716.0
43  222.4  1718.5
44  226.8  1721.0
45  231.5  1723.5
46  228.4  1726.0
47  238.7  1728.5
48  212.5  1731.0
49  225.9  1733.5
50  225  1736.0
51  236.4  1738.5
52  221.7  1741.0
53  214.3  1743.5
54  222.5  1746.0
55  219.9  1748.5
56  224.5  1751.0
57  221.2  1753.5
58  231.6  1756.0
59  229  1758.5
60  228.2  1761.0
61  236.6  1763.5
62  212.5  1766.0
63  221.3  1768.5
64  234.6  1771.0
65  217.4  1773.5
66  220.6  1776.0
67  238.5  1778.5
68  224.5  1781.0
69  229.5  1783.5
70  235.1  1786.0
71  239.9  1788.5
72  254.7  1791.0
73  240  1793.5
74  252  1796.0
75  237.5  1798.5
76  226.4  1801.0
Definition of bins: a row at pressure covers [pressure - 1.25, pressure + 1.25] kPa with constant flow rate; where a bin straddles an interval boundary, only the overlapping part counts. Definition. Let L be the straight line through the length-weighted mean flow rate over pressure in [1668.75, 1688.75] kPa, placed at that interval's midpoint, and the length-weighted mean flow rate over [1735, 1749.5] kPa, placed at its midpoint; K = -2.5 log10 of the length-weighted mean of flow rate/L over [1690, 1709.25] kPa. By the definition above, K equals -0.15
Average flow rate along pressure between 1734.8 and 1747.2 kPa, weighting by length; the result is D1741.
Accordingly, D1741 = 224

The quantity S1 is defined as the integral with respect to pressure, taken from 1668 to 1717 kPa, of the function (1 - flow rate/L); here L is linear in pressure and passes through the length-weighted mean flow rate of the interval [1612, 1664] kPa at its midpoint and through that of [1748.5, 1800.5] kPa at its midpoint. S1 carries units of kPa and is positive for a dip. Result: -3.2 kPa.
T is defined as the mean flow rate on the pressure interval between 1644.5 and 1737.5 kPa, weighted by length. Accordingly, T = 240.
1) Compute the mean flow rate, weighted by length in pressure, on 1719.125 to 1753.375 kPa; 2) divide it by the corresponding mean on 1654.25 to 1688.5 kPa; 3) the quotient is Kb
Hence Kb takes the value 1.0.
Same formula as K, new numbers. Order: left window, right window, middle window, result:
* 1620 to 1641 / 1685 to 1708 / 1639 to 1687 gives 0.10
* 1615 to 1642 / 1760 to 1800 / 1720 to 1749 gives 0.06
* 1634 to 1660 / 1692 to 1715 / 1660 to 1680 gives 0.10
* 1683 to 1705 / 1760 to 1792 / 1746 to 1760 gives 0.07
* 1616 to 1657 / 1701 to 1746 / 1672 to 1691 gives -0.02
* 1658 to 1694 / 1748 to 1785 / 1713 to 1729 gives 0.00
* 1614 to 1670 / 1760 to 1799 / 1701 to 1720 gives -0.08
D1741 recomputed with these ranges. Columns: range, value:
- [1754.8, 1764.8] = 231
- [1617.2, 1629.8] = 257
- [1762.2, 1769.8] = 224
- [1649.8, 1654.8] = 238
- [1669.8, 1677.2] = 222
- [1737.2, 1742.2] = 229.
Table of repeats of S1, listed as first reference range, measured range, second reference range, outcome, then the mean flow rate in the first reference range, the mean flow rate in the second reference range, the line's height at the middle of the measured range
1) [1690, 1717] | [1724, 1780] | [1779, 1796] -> 5.14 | 262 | 238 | 248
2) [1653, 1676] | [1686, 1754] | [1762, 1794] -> -4.47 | 223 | 231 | 227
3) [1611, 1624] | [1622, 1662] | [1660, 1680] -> 1.05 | 258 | 225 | 243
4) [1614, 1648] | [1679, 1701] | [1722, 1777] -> -2.42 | 245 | 225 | 235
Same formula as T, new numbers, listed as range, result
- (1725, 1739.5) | 228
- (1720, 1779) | 226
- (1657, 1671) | 221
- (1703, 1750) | 235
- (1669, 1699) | 248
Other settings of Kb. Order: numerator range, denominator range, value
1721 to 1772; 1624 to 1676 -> 0.97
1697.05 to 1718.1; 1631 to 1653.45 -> 1.11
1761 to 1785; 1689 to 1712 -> 0.85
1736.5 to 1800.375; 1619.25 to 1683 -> 0.98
